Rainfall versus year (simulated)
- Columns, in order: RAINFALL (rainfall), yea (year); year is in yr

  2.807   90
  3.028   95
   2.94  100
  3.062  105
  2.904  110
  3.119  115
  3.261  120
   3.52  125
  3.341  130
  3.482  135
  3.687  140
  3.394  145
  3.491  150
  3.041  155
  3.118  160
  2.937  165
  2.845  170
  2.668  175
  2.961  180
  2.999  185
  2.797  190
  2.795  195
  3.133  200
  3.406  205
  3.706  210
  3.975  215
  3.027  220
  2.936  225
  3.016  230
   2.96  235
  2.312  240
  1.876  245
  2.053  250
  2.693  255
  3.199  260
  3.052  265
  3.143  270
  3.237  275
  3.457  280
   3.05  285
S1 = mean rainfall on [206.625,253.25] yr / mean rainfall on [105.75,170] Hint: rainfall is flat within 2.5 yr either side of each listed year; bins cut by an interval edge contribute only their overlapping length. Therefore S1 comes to 0.9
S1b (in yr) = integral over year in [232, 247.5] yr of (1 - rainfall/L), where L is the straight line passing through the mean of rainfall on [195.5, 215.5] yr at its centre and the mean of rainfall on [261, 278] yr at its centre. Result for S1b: 4.2 yr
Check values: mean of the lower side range 3.44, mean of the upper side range 3.16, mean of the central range 2.4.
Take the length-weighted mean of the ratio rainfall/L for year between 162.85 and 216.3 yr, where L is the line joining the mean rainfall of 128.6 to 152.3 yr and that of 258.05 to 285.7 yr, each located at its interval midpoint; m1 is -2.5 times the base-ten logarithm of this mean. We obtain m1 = 0.09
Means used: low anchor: 3.49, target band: 3.09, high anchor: 3.2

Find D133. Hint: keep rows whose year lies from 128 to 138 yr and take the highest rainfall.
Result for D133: 3.482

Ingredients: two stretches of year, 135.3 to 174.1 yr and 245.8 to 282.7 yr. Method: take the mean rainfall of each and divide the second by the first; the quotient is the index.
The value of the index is 0.91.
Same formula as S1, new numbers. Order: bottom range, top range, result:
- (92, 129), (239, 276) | 0.86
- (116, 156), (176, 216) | 0.93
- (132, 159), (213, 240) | 0.91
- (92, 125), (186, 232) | 1.04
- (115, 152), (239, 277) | 0.79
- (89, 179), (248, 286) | 0.95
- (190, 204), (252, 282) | 1.04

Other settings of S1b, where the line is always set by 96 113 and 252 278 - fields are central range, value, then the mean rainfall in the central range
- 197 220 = -3.45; 3.48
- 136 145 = -1.73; 3.57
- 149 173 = -0.38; 3.05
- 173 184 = 0.61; 2.85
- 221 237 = 0.32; 2.98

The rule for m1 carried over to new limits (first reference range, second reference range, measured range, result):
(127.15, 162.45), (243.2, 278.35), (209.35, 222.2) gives -0.18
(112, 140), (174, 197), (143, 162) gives -0.04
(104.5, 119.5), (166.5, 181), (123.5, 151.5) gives -0.18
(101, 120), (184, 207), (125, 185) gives -0.05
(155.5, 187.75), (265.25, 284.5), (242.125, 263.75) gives 0.26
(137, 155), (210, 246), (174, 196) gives 0.13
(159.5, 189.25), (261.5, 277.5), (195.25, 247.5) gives 0.00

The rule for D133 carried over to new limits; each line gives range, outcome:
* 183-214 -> 3.706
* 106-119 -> 3.119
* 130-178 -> 3.687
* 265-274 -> 3.143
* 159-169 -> 3.118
